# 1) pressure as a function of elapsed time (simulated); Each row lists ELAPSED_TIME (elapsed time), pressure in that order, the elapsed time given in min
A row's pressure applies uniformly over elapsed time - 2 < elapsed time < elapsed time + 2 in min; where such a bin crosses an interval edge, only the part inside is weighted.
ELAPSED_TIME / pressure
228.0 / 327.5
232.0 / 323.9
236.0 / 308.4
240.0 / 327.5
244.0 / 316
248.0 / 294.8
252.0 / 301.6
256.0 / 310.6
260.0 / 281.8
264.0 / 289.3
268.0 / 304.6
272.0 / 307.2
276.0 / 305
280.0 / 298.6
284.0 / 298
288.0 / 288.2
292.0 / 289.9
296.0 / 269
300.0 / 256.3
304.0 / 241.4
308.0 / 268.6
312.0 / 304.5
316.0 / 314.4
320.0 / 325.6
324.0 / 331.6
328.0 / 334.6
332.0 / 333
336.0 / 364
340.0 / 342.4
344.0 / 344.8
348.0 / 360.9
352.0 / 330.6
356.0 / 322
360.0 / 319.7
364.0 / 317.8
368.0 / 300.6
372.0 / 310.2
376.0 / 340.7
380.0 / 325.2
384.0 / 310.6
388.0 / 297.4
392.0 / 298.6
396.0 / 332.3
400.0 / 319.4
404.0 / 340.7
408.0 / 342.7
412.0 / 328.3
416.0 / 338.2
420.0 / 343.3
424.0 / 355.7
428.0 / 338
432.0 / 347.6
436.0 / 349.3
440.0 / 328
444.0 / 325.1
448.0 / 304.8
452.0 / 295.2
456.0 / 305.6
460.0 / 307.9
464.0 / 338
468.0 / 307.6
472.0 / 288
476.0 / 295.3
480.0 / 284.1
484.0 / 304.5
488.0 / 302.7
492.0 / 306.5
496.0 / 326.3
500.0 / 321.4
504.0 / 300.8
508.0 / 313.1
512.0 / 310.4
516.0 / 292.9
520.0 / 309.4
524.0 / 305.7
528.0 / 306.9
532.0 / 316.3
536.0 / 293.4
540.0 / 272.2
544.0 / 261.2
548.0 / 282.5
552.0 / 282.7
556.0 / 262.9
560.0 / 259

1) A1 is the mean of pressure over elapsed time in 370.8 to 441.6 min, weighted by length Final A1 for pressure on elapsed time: 331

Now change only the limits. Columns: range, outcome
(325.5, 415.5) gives 328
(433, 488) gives 311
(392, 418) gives 331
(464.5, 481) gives 298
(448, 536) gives 306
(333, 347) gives 350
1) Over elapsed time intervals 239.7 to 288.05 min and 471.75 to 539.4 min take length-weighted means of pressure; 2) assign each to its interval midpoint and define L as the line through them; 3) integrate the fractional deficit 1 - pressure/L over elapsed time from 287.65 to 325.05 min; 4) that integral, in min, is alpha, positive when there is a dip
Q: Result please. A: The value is 1.7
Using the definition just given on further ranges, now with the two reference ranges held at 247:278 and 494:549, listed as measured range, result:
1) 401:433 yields -4.3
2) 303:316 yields 0.8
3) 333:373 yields -4.2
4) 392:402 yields -0.7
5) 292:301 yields 0.9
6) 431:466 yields -2.4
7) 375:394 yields -0.8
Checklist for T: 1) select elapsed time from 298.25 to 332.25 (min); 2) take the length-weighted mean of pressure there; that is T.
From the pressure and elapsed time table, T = 300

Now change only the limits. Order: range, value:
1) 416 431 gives 345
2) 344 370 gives 327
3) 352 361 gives 323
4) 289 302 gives 273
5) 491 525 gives 310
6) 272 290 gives 299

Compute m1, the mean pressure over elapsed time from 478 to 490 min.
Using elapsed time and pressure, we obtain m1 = 297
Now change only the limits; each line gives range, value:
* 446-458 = 302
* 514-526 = 303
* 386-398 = 309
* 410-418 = 333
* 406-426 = 342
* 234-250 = 312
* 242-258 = 306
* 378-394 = 308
